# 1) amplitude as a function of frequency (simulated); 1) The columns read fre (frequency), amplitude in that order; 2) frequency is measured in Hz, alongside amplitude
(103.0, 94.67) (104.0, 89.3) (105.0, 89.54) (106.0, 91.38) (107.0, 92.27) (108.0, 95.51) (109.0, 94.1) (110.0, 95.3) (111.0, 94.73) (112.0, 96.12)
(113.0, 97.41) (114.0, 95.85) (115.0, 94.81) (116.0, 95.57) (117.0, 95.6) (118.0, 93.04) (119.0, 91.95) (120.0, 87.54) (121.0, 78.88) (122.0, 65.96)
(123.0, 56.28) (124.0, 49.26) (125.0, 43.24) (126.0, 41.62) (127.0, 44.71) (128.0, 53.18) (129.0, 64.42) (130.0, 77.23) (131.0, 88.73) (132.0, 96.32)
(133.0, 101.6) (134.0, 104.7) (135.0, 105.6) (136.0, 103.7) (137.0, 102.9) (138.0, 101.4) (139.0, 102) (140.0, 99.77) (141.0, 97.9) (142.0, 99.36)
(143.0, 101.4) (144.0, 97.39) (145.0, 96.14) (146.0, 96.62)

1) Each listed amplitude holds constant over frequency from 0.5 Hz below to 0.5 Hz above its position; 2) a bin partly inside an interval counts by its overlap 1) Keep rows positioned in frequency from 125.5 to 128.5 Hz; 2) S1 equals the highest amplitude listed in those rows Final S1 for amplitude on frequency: 53.18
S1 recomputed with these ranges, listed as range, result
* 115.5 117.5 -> 95.6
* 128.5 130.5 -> 77.23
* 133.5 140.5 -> 105.6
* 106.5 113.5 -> 97.41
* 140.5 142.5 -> 99.36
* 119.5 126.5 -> 87.54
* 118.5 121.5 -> 91.95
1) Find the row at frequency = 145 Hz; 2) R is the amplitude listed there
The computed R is 96.14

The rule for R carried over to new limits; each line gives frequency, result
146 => 96.62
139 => 102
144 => 97.39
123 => 56.28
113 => 97.41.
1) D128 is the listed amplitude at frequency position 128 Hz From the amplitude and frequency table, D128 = 53.18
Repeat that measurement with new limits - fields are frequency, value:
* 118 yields 93.04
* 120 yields 87.54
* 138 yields 101.4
